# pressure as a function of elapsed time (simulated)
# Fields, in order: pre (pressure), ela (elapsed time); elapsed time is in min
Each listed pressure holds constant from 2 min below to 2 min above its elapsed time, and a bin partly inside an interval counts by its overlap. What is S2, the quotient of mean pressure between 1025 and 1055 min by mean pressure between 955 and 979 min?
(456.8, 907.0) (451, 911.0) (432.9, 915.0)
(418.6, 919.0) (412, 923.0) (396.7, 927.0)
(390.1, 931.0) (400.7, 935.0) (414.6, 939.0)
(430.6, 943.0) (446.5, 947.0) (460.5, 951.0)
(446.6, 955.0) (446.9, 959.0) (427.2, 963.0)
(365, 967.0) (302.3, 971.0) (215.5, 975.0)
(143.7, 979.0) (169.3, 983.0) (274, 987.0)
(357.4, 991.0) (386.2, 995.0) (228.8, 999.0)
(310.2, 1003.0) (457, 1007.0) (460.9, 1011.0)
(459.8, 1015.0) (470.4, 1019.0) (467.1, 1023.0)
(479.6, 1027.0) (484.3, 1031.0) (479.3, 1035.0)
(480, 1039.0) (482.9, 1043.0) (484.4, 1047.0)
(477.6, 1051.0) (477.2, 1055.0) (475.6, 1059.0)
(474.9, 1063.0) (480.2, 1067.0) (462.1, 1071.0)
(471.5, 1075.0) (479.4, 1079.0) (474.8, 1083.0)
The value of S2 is 1.41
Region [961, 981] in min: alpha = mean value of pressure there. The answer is 291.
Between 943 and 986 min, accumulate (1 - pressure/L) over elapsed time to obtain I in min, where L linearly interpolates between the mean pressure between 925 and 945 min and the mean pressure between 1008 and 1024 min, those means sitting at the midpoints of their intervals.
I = 8.1 min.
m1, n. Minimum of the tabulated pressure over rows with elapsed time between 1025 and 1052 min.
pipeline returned 477.6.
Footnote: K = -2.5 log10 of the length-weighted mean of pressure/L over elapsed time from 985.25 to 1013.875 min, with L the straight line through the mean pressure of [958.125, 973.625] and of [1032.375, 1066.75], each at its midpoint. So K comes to 0.17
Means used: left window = 374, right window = 479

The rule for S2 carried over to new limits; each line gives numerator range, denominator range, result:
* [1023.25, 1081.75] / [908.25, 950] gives 1.13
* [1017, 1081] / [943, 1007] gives 1.41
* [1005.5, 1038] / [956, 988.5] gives 1.58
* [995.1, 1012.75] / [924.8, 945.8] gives 0.89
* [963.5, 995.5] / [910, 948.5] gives 0.67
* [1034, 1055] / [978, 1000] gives 1.80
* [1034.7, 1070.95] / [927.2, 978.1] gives 1.23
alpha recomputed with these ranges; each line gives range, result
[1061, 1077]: 472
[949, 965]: 445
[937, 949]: 431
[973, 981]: 180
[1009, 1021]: 464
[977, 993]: 236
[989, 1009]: 348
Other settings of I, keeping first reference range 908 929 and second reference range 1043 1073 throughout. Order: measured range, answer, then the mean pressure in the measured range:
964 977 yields 4.07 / 304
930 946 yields 0.70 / 413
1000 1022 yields 1.68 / 424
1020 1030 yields -0.22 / 474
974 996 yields 9.59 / 254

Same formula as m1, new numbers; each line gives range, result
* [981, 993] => 169.3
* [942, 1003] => 143.7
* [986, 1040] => 228.8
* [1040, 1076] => 462.1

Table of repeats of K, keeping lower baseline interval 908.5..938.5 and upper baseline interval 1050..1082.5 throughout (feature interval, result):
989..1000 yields 0.31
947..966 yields -0.03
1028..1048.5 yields -0.04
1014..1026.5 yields -0.03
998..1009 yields 0.30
